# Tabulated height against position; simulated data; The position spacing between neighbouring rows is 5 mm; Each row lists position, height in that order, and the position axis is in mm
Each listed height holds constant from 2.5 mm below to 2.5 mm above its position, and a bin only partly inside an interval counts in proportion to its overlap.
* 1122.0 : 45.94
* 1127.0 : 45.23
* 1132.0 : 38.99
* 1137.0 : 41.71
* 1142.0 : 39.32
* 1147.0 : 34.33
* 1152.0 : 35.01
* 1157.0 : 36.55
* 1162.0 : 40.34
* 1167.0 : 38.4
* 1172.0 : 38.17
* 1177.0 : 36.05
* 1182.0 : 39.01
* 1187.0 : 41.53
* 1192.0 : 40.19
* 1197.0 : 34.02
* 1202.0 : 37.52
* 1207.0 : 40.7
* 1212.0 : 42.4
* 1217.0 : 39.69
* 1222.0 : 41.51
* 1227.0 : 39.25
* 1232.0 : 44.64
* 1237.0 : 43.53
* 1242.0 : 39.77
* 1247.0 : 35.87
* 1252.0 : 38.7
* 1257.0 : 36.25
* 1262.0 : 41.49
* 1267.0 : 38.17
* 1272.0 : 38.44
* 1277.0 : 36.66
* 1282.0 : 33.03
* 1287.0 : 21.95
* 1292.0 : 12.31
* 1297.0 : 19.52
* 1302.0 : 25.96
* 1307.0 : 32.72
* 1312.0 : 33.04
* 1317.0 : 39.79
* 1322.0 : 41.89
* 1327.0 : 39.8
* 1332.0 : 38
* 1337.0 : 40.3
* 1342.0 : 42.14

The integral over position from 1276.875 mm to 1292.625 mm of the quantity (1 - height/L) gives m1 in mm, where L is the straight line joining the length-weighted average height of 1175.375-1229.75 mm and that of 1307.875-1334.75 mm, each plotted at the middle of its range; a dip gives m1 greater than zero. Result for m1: 5.1 mm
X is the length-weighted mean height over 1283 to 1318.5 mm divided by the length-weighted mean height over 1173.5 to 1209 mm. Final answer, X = 0.7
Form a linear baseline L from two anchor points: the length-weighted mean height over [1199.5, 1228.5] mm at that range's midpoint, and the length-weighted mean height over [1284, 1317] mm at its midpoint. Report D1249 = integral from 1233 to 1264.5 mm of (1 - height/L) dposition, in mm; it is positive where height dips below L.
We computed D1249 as -4.8 mm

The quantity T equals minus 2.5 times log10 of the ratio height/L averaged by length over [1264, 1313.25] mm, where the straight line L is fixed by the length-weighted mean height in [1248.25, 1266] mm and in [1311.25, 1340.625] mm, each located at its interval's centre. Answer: 0.31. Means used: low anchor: 38.6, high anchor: 39.3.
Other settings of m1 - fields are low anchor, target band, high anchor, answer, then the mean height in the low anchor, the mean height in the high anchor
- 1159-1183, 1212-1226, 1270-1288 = -1.8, 38.3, 33.2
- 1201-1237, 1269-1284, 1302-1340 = 1.0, 41.1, 37.2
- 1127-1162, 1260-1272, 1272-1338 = -2.1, 38.4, 32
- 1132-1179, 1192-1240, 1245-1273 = -2.9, 37.8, 38.2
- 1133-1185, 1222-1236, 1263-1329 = -2.9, 38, 32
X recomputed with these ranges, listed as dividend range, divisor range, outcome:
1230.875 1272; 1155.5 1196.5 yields 1.02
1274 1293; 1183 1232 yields 0.69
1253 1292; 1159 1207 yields 0.88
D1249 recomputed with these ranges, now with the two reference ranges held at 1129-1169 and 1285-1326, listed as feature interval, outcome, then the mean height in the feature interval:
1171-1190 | -1.30 mm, 38.8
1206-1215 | -1.84 mm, 41.6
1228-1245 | -4.72 mm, 42.1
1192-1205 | -0.58 mm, 36.8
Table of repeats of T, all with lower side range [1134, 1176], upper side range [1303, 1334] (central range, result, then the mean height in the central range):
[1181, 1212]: -0.04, 39.1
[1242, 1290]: 0.05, 35.6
